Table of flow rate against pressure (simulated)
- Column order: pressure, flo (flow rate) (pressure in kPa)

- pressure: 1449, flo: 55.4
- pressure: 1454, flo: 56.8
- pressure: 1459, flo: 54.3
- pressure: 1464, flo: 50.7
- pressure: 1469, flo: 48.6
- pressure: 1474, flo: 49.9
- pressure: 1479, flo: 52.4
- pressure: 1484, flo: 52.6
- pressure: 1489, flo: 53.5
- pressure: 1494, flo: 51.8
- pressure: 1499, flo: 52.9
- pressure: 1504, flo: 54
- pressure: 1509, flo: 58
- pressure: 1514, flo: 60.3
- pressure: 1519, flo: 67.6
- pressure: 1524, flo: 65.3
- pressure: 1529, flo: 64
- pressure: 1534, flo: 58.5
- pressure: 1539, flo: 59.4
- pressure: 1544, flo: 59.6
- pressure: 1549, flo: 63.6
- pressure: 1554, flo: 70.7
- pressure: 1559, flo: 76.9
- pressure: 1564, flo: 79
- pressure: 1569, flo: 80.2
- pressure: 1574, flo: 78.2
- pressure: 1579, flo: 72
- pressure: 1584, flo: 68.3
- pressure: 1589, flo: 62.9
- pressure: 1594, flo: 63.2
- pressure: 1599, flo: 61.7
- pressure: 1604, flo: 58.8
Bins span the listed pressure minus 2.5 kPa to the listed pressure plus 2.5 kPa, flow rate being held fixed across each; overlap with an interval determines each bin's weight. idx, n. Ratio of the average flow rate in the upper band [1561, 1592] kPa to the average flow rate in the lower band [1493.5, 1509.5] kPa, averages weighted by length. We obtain 1.4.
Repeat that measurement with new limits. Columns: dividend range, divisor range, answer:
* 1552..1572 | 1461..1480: 1.53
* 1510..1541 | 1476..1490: 1.18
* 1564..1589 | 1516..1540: 1.17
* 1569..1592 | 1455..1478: 1.39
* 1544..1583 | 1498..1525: 1.22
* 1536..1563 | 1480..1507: 1.26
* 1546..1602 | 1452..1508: 1.34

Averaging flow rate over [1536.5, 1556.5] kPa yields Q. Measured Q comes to 63.3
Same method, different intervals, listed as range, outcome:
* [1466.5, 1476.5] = 49.2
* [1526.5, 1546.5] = 60.4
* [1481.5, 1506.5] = 53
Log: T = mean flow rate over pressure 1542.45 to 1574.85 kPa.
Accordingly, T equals 72.7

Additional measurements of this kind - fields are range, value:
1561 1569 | 79.2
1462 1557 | 57.7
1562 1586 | 75.6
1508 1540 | 62.2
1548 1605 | 70.1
